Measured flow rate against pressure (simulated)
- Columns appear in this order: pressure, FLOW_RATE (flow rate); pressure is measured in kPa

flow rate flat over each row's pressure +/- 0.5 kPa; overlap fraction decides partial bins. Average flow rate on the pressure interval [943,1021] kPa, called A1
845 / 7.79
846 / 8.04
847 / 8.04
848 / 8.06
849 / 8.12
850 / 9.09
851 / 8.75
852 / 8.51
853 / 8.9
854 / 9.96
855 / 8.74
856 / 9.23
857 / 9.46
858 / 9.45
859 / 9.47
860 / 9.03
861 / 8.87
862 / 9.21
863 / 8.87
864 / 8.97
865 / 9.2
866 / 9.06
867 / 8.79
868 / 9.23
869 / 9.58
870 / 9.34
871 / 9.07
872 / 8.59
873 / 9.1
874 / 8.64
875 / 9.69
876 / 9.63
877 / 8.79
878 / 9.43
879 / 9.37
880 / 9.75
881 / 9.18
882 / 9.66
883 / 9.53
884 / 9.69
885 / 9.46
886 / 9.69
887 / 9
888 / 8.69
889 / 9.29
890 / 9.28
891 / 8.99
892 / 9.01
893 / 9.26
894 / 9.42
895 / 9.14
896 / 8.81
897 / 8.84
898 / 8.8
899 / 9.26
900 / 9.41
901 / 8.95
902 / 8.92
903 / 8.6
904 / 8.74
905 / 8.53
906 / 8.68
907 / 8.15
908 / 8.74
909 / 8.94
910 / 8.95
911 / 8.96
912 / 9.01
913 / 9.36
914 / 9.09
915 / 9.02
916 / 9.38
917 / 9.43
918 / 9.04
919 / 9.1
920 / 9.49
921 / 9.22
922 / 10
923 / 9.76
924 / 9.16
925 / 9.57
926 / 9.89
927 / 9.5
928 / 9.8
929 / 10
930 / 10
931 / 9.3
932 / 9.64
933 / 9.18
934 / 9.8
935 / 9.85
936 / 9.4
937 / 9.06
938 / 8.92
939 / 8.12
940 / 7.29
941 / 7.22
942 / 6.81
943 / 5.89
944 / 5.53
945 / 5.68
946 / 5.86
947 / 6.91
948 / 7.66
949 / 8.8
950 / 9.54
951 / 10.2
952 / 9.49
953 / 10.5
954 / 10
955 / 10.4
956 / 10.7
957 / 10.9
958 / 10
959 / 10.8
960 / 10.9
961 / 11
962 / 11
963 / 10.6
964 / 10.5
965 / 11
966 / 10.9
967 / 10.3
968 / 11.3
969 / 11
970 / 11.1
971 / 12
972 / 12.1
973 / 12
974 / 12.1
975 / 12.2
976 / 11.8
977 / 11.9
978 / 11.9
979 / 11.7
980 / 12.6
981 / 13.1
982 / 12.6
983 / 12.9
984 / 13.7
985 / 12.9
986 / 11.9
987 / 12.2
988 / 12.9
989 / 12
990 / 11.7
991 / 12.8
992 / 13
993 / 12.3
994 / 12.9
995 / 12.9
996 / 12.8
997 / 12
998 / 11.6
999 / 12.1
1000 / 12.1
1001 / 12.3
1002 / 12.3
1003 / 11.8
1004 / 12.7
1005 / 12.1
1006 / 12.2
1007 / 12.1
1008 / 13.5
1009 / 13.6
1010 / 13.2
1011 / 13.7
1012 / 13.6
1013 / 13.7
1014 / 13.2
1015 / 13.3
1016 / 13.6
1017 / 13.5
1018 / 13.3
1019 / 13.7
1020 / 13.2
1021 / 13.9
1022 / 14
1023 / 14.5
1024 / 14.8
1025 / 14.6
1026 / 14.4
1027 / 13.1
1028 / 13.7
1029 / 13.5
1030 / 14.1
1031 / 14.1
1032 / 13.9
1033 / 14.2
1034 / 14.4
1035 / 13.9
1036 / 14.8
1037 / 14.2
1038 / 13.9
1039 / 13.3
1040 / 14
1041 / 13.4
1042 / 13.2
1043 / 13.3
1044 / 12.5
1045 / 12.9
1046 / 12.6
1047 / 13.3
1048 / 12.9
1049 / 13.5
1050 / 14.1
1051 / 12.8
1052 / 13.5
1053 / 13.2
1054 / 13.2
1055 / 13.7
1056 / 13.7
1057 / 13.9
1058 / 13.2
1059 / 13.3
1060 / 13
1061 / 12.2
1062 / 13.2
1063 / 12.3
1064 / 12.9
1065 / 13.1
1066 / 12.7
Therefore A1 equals 11.6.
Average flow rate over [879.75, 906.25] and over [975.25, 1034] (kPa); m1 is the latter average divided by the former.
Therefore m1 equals 1.4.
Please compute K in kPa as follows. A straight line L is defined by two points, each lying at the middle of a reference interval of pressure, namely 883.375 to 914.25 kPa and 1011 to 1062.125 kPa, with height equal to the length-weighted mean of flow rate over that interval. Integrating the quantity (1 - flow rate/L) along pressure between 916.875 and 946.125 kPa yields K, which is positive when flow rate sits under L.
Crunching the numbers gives 3.8 kPa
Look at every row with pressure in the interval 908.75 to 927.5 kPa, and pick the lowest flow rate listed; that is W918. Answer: 8.94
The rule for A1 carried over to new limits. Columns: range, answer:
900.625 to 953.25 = 8.8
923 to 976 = 9.66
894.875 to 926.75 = 9.09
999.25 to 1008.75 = 12.4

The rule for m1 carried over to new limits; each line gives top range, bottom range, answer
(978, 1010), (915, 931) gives 1.31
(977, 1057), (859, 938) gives 1.43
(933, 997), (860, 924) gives 1.16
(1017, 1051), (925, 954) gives 1.59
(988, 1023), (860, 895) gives 1.40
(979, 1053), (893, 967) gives 1.44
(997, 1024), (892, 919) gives 1.45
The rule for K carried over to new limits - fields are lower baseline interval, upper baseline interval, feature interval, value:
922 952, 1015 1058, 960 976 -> -1.7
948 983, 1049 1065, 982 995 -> -1.1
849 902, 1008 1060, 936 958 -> 5.5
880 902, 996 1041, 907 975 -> 8.4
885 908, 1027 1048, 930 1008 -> 4.4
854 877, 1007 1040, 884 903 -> 1.6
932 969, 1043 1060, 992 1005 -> -1.4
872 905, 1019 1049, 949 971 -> 1.6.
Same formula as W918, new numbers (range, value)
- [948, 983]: 7.66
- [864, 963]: 5.53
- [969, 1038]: 11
